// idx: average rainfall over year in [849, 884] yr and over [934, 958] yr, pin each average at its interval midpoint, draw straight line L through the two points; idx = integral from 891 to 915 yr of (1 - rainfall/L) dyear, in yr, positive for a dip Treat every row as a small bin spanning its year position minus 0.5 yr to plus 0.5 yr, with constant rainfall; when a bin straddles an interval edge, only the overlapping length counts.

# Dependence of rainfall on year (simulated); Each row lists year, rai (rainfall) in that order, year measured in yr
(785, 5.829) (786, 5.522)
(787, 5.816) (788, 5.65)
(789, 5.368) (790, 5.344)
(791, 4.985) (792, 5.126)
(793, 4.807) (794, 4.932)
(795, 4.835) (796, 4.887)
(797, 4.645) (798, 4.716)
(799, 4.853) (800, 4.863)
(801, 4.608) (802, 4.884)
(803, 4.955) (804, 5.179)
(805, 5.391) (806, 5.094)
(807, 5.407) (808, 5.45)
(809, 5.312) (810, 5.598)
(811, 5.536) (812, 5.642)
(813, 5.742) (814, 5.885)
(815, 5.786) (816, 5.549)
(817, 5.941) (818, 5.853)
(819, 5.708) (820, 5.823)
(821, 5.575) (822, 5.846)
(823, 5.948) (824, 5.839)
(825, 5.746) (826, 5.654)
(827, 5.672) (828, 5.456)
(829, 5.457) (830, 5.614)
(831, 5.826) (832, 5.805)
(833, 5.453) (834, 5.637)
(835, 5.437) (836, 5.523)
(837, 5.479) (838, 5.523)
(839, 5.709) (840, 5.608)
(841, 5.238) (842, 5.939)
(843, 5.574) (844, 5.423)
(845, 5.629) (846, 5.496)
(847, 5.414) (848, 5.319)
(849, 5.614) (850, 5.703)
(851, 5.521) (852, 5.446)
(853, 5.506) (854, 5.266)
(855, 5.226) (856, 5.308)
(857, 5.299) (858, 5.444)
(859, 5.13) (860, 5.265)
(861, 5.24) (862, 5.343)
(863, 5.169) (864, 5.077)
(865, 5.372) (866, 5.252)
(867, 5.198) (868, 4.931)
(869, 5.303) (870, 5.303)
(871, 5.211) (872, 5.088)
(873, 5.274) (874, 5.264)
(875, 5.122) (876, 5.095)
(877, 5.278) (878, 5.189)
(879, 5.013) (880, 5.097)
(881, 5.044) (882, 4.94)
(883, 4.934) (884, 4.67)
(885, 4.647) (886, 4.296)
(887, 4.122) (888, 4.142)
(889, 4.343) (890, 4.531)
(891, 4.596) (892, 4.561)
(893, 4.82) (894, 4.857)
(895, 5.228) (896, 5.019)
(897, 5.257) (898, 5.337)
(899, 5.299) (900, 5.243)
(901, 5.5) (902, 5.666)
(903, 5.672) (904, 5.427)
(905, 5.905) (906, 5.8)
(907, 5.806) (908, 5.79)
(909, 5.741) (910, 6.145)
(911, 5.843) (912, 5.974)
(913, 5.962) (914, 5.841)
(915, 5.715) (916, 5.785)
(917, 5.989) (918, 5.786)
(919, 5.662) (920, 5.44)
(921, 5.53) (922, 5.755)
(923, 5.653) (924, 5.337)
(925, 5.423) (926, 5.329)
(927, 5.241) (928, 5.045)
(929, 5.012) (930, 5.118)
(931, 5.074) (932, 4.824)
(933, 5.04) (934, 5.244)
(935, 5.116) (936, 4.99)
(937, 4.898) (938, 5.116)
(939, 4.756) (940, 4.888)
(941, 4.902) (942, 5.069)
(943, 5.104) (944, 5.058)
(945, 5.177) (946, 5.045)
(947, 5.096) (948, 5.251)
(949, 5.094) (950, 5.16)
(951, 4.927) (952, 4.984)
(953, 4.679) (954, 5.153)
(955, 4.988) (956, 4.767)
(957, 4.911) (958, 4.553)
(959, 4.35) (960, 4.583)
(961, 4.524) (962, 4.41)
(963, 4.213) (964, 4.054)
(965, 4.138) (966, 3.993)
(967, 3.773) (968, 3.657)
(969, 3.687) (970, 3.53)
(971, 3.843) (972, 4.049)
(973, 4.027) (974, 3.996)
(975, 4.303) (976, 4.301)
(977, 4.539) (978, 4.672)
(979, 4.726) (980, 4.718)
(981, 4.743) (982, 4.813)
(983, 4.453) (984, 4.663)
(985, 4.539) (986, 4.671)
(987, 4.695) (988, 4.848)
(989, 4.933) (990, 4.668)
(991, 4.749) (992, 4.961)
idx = -1.7 yr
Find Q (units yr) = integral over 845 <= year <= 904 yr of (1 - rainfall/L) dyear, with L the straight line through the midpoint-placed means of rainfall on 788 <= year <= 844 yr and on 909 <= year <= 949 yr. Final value 2.70 yr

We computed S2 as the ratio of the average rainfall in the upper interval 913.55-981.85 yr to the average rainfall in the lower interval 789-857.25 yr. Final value 0.9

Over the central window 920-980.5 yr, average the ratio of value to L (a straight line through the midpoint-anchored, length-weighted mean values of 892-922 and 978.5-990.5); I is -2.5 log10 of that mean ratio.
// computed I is 0.074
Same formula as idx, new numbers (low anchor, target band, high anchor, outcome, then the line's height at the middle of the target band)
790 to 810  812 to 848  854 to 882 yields -3.87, 5.1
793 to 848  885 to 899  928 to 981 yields 0.85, 5.03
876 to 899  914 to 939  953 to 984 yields -3.97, 4.6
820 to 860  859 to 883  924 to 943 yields 0.97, 5.39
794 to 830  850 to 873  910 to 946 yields 0.43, 5.38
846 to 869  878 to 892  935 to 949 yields 1.52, 5.23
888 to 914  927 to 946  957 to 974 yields -1.47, 4.67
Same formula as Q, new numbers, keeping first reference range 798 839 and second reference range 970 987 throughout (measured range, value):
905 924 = -3.6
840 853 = -0.5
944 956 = -1.1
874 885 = 0.1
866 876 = -0.1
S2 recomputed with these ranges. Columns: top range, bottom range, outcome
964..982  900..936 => 0.75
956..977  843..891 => 0.81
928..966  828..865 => 0.89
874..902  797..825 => 0.90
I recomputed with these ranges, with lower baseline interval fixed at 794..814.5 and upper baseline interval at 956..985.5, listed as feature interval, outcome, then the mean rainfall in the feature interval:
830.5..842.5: -0.12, 5.6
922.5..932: -0.15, 5.23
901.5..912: -0.24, 5.79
